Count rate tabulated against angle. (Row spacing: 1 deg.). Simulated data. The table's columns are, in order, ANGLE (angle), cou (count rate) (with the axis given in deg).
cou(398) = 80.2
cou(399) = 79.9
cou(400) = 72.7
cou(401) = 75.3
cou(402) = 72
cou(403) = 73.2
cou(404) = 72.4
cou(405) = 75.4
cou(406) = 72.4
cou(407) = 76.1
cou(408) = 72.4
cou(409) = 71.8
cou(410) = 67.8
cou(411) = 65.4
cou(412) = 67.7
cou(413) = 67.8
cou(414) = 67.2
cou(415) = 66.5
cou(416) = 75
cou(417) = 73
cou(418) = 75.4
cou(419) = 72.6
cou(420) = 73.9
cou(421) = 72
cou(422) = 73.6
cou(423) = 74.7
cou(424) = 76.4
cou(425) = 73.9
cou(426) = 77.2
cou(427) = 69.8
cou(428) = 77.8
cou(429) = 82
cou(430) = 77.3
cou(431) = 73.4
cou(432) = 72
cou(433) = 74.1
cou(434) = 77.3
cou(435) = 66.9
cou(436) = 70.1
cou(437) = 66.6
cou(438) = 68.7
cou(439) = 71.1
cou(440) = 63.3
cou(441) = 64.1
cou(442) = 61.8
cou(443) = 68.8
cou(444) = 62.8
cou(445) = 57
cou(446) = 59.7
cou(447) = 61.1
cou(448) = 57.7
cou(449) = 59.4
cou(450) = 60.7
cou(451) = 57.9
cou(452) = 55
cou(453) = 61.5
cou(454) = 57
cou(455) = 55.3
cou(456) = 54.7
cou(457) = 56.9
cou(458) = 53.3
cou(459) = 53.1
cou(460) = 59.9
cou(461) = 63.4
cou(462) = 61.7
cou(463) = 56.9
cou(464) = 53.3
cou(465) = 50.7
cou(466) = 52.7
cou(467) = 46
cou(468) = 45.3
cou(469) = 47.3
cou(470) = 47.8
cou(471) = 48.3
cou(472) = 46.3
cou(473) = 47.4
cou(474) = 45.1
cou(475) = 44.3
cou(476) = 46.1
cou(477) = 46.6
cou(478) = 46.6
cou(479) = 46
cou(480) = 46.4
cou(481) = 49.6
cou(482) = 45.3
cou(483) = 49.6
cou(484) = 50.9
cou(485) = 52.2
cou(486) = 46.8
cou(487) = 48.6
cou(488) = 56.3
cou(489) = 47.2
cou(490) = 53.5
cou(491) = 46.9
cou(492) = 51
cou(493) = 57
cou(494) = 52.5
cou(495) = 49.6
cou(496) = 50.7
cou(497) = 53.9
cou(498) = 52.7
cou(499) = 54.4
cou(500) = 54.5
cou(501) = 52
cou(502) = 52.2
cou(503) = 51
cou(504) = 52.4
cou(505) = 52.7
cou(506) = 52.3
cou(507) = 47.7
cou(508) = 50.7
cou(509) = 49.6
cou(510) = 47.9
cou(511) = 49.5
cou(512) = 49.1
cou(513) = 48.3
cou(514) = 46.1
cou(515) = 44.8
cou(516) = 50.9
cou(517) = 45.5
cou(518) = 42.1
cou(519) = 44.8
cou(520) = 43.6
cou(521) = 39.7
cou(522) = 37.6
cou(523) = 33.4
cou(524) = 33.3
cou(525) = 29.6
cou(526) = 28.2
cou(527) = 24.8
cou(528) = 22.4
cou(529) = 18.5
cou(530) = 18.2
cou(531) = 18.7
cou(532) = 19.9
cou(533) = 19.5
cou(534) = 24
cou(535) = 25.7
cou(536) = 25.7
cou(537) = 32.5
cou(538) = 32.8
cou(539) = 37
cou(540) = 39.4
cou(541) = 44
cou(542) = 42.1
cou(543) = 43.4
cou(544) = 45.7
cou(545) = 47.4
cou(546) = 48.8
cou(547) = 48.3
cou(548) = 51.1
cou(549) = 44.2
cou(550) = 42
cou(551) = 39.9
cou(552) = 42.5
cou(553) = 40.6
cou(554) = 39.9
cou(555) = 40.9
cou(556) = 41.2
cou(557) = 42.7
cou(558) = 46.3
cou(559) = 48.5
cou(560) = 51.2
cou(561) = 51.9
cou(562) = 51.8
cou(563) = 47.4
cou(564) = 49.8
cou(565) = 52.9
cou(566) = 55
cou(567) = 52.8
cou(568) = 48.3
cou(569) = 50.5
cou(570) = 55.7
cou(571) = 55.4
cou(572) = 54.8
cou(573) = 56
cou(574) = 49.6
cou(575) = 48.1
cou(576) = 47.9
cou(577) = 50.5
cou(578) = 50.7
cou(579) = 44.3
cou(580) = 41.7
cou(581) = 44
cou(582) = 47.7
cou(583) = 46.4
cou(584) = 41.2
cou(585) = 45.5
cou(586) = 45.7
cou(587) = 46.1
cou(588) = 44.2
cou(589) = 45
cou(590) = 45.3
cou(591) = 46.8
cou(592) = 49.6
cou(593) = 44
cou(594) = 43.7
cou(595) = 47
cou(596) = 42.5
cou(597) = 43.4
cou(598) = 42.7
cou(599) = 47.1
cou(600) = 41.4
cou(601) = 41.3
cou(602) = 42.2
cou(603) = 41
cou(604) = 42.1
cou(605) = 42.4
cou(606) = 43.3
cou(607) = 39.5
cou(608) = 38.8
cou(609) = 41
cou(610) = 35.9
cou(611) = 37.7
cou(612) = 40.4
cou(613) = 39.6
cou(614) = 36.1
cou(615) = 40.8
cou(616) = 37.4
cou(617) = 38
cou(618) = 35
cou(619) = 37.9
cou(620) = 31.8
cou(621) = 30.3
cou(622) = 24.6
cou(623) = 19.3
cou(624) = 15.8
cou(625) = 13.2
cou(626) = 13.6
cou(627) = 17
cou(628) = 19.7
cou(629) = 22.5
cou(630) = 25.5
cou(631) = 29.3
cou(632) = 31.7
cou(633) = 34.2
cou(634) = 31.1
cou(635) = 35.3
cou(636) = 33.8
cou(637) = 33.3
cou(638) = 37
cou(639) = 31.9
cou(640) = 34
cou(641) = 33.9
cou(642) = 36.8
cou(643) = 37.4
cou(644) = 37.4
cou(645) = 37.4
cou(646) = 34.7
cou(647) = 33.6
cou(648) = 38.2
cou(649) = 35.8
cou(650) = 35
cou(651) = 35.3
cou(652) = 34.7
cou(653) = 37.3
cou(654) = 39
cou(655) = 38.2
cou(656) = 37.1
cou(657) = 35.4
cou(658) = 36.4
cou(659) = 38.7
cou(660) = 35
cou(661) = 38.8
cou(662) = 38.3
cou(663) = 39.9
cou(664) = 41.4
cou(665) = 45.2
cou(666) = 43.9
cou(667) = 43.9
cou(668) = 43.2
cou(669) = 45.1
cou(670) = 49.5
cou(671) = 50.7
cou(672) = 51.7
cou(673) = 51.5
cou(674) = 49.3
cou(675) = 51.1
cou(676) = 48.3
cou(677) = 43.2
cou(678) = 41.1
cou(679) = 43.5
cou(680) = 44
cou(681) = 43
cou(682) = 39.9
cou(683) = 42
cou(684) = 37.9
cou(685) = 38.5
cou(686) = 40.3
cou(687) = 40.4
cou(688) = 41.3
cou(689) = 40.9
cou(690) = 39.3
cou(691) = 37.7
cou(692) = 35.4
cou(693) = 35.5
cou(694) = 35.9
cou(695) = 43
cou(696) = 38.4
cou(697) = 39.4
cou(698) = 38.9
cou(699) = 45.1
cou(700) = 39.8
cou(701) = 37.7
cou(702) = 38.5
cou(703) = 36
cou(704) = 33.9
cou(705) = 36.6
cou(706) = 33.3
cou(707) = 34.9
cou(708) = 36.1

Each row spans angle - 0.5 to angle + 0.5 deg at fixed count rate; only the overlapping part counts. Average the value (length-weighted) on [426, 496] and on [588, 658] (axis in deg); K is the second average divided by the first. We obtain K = 0.6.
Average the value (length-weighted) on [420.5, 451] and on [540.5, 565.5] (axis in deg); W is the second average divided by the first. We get 0.7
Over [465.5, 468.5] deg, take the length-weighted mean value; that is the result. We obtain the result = 48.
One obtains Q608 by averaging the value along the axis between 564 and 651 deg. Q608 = 39.4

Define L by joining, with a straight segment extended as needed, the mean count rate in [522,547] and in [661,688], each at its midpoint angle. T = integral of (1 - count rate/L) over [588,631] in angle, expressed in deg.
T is 2.1 deg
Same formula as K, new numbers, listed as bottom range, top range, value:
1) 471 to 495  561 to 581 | 1.04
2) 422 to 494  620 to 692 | 0.63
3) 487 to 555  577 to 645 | 0.88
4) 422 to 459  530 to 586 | 0.66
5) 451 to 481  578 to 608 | 0.85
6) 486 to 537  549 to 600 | 1.11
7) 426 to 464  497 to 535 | 0.63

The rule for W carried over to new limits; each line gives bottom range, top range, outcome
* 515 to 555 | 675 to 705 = 1.11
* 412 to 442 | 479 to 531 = 0.63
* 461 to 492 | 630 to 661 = 0.71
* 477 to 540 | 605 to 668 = 0.80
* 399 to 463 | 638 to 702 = 0.59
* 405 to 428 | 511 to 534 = 0.48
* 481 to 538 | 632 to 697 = 0.92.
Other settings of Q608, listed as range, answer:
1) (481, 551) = 43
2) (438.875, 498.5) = 53.5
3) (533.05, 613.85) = 44.2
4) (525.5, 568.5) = 39.3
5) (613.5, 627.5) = 27.9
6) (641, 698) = 40.4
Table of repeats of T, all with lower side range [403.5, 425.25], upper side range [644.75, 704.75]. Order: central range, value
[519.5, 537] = 9.3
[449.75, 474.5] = 4.8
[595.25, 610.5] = 2.3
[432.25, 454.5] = 1.5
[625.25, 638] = 5.1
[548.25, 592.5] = 4.7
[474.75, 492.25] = 4.1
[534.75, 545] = 3.4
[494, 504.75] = 1.6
